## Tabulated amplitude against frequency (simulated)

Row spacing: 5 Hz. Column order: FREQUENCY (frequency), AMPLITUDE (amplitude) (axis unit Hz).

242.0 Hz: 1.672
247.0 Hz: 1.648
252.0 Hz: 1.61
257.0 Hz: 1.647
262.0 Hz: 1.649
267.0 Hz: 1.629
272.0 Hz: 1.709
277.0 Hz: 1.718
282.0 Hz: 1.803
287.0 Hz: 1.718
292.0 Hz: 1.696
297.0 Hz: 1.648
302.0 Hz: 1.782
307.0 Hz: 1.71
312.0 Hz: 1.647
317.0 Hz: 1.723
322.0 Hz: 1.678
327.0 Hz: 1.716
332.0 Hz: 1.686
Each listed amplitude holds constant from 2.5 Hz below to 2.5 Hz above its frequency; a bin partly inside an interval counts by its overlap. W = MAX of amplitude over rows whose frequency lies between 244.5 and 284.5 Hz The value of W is 1.803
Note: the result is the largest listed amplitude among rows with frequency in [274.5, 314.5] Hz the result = 1.803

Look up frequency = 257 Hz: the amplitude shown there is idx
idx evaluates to 1.647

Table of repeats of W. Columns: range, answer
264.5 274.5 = 1.709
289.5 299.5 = 1.696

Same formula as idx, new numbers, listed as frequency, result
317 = 1.723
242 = 1.672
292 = 1.696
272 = 1.709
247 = 1.648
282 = 1.803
